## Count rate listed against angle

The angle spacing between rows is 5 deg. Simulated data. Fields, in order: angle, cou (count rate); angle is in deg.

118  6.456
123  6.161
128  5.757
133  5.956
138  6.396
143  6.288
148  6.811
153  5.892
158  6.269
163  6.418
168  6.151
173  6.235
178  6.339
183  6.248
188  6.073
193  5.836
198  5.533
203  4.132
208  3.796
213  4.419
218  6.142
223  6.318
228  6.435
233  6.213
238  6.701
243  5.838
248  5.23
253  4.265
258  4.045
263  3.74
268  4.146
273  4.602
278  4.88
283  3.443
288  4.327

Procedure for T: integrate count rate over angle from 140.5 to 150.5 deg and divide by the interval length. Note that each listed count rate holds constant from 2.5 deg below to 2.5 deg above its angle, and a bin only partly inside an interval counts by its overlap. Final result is 6.55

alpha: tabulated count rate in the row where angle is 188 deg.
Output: 6.073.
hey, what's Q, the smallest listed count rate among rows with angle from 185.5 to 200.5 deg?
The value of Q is 5.533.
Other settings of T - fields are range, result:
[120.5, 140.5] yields 6.07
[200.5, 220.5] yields 4.62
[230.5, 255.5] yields 5.65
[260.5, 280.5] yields 4.34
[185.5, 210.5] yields 5.07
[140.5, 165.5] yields 6.34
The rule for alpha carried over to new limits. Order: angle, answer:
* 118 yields 6.456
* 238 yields 6.701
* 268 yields 4.146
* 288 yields 4.327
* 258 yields 4.045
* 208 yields 3.796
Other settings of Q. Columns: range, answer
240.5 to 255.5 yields 4.265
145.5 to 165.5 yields 5.892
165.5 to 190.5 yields 6.073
